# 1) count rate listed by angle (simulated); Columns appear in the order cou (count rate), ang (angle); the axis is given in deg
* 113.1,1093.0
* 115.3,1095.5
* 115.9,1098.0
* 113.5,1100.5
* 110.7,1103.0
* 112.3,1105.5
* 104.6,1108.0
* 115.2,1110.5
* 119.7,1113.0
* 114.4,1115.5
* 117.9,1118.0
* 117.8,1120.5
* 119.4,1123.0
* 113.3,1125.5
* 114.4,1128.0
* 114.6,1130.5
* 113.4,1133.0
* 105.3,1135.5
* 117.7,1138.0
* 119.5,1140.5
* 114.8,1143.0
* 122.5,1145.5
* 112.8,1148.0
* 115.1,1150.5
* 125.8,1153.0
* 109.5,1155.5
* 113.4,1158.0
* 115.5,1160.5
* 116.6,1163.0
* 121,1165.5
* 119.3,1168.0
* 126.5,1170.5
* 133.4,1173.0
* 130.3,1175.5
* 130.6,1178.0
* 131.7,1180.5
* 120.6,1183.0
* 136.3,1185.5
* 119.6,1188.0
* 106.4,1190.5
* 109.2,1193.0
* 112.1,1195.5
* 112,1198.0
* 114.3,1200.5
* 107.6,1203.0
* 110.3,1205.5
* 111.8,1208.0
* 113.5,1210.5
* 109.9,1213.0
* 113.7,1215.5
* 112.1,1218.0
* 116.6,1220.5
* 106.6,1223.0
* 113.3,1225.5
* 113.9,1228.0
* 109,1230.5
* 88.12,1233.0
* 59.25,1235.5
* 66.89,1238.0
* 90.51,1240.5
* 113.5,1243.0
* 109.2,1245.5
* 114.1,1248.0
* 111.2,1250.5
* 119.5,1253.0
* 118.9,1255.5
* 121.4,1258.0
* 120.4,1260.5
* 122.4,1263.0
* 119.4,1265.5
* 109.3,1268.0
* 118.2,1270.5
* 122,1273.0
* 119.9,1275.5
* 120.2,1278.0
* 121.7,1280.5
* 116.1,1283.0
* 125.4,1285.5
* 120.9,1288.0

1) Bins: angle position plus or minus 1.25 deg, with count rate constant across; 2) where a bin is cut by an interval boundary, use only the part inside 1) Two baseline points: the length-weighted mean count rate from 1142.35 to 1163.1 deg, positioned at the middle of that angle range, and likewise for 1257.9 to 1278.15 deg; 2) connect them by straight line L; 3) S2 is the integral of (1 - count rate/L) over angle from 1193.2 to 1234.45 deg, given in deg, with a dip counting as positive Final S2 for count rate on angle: 2.7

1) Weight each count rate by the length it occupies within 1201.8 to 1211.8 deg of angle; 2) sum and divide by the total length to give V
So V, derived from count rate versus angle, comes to 111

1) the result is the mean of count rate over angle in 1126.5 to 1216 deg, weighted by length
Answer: 117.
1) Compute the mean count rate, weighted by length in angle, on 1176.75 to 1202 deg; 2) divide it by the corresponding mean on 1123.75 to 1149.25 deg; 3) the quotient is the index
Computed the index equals 1.04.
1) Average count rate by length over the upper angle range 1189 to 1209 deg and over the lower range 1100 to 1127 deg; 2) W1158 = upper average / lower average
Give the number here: 0.97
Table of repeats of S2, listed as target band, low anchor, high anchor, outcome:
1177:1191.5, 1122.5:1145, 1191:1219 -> -1.6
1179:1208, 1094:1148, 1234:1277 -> -1.2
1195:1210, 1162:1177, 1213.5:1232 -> 0.7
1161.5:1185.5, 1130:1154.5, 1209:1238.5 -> -3.2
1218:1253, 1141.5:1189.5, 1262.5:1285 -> 5.2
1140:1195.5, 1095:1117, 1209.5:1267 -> -4.7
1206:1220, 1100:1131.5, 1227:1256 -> -1.2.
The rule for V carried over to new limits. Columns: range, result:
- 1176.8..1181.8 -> 131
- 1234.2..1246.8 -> 88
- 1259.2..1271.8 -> 118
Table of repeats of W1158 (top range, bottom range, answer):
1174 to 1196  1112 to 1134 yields 1.05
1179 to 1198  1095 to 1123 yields 1.04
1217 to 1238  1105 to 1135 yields 0.87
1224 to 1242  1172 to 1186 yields 0.71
